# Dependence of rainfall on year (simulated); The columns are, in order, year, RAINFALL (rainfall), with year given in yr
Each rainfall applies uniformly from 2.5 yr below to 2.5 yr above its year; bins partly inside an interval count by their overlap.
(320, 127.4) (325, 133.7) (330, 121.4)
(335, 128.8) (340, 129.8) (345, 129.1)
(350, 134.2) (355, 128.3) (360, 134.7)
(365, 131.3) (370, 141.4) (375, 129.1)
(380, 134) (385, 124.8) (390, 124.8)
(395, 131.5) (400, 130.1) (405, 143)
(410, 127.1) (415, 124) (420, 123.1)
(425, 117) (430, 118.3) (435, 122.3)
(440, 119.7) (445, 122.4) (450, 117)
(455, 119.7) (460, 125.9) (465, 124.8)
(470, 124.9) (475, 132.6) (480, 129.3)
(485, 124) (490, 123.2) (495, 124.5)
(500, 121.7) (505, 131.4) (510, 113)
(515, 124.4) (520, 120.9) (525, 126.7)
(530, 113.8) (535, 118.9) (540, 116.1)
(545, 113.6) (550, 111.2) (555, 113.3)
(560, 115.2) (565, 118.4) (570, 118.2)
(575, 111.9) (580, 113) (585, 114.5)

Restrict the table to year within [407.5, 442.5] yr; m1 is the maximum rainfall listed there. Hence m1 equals 127.1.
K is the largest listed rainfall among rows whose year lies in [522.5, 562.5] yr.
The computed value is 126.7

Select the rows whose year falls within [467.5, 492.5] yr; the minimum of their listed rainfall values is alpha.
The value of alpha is 123.2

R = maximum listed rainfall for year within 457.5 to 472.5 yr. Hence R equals 125.9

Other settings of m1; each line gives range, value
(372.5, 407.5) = 143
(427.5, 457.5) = 122.4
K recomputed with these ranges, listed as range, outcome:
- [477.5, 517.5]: 131.4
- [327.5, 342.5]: 129.8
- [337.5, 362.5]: 134.7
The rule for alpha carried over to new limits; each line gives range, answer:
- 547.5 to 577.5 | 111.2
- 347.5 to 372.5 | 128.3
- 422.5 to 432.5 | 117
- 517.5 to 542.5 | 113.8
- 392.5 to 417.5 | 124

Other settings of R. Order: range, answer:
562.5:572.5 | 118.4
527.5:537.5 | 118.9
